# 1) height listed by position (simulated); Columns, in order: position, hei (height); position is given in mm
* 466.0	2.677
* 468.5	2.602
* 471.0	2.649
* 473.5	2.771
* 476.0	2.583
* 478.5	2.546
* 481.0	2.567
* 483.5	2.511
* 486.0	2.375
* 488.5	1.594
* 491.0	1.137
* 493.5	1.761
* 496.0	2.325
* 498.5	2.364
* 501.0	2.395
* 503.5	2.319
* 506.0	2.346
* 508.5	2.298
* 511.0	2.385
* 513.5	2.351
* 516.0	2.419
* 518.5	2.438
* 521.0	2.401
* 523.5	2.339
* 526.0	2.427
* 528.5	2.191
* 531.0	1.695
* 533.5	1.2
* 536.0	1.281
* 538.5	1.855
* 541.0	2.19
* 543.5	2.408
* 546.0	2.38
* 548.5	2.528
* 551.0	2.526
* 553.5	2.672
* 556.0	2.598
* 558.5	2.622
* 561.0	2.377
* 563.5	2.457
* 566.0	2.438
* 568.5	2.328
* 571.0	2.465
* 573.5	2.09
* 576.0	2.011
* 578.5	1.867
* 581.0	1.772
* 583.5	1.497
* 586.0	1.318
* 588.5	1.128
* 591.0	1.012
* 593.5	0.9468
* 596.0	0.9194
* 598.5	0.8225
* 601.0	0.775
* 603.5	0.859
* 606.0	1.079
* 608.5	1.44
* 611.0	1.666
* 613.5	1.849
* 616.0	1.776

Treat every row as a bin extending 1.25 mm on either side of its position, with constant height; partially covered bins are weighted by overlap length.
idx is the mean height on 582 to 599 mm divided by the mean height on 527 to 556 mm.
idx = 0.53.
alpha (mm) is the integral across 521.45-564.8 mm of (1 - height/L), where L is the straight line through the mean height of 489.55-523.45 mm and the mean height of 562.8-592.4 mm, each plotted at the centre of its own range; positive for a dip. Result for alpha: -4.29 mm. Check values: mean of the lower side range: 2.23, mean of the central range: 2.22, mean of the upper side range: 1.85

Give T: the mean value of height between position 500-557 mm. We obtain 2.24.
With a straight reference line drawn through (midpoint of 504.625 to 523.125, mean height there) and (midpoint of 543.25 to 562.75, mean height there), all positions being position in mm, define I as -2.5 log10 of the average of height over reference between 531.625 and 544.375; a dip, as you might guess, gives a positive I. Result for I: 0.36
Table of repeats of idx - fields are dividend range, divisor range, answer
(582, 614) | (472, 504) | 0.52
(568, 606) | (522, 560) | 0.65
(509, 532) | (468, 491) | 0.96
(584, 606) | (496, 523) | 0.42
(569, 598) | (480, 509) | 0.72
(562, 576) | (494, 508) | 1.00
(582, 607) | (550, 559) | 0.40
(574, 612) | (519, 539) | 0.66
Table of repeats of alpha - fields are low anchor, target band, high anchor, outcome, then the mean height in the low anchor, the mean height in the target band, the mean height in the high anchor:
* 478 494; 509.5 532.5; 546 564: 0.1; 2.06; 2.28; 2.53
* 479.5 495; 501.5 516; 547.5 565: -1.2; 2.01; 2.35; 2.54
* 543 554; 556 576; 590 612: -3.7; 2.5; 2.39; 1.05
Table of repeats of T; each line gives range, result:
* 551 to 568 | 2.52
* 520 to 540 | 1.92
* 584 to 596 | 1.11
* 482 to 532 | 2.21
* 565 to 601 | 1.58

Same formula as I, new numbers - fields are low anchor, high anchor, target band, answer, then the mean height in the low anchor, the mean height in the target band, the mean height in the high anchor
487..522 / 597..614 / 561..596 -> -0.208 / 2.18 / 1.78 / 1.18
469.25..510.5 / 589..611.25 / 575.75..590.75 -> -0.235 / 2.29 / 1.53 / 1.03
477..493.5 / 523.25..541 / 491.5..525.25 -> -0.163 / 2.1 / 2.29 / 1.85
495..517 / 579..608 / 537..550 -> -0.232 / 2.36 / 2.26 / 1.13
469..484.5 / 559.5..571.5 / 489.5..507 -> 0.224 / 2.61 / 2.08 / 2.41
